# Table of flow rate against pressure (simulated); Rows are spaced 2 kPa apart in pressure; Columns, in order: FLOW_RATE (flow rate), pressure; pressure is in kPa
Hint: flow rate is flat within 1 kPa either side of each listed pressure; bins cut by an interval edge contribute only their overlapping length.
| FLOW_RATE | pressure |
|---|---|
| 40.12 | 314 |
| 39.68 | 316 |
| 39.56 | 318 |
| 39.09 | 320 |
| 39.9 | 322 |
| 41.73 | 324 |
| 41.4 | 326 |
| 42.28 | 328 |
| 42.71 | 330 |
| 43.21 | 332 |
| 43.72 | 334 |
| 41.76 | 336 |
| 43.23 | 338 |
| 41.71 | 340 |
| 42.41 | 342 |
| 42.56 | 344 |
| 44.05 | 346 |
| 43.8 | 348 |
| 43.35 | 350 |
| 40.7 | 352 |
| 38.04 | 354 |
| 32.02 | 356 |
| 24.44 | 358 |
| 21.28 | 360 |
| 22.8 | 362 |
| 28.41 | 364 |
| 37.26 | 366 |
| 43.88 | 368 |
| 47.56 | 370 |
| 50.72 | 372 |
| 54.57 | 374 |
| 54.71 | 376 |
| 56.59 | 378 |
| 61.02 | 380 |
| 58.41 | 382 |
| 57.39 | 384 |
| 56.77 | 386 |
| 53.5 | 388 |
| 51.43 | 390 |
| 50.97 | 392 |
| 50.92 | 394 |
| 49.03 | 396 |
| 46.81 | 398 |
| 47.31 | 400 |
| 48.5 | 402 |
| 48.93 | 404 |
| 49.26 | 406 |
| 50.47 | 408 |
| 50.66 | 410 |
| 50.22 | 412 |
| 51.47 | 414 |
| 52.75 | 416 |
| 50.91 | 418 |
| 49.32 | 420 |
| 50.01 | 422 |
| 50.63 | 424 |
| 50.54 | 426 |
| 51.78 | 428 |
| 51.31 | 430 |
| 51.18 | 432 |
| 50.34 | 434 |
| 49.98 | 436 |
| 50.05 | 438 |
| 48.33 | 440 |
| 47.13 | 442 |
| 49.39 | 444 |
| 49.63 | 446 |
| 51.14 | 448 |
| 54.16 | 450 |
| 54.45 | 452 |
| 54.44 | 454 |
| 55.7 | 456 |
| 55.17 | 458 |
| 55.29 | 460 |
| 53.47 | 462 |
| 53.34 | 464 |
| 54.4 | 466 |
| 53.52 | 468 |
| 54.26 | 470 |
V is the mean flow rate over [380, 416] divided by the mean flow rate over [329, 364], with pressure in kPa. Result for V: 1.36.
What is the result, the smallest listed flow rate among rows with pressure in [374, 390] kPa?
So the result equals 51.43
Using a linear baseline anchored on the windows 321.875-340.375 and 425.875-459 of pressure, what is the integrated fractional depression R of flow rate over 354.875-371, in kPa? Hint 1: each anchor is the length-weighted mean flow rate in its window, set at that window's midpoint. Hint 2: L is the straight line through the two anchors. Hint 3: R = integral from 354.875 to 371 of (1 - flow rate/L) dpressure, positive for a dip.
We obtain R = 4.6 kPa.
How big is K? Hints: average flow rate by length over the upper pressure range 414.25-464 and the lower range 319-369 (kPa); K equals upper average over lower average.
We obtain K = 1.3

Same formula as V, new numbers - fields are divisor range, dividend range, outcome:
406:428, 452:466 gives 1.08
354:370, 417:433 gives 1.60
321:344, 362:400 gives 1.18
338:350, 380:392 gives 1.29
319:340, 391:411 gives 1.18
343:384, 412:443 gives 1.18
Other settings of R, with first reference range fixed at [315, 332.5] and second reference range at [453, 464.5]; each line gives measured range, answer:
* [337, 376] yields 4.2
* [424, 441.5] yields 0.5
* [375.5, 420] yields -3.4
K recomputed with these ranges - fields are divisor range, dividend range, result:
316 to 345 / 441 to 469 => 1.27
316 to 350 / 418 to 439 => 1.20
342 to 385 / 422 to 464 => 1.20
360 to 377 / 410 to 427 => 1.23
